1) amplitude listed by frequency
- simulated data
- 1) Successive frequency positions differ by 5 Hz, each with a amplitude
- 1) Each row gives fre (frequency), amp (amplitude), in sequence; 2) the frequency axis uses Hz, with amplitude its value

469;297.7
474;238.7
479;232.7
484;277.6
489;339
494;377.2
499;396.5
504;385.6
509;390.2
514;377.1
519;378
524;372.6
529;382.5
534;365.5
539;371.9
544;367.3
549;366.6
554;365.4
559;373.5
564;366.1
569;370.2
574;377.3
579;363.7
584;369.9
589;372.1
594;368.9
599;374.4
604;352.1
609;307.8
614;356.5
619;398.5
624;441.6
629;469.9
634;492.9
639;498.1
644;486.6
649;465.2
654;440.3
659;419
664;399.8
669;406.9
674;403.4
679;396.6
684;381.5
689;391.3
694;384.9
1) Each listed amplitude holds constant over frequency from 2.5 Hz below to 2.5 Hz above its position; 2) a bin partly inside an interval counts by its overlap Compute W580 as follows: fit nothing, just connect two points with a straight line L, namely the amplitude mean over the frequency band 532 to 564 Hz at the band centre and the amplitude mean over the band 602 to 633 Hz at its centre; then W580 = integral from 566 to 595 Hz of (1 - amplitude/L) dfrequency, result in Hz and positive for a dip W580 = 0.7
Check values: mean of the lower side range 368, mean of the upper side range 393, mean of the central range 370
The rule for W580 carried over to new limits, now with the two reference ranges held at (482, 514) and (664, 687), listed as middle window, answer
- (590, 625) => 1.5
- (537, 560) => 0.3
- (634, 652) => -4.3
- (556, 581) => 0.4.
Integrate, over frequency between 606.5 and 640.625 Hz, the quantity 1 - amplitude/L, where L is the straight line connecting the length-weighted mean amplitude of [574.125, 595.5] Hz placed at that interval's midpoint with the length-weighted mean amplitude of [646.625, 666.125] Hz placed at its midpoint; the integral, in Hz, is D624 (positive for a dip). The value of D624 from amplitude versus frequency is -1.5 Hz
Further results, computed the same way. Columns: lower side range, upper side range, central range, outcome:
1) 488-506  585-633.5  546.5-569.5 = 0.85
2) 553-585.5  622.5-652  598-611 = 2.49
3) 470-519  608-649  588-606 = 2.05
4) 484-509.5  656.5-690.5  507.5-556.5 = 0.01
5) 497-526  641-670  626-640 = -1.75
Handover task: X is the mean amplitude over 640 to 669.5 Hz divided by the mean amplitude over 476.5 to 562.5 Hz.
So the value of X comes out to 1.23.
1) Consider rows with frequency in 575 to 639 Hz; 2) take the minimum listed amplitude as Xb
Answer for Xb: 307.8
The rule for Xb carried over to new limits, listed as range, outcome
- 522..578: 365.4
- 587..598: 368.9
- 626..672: 399.8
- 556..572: 366.1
